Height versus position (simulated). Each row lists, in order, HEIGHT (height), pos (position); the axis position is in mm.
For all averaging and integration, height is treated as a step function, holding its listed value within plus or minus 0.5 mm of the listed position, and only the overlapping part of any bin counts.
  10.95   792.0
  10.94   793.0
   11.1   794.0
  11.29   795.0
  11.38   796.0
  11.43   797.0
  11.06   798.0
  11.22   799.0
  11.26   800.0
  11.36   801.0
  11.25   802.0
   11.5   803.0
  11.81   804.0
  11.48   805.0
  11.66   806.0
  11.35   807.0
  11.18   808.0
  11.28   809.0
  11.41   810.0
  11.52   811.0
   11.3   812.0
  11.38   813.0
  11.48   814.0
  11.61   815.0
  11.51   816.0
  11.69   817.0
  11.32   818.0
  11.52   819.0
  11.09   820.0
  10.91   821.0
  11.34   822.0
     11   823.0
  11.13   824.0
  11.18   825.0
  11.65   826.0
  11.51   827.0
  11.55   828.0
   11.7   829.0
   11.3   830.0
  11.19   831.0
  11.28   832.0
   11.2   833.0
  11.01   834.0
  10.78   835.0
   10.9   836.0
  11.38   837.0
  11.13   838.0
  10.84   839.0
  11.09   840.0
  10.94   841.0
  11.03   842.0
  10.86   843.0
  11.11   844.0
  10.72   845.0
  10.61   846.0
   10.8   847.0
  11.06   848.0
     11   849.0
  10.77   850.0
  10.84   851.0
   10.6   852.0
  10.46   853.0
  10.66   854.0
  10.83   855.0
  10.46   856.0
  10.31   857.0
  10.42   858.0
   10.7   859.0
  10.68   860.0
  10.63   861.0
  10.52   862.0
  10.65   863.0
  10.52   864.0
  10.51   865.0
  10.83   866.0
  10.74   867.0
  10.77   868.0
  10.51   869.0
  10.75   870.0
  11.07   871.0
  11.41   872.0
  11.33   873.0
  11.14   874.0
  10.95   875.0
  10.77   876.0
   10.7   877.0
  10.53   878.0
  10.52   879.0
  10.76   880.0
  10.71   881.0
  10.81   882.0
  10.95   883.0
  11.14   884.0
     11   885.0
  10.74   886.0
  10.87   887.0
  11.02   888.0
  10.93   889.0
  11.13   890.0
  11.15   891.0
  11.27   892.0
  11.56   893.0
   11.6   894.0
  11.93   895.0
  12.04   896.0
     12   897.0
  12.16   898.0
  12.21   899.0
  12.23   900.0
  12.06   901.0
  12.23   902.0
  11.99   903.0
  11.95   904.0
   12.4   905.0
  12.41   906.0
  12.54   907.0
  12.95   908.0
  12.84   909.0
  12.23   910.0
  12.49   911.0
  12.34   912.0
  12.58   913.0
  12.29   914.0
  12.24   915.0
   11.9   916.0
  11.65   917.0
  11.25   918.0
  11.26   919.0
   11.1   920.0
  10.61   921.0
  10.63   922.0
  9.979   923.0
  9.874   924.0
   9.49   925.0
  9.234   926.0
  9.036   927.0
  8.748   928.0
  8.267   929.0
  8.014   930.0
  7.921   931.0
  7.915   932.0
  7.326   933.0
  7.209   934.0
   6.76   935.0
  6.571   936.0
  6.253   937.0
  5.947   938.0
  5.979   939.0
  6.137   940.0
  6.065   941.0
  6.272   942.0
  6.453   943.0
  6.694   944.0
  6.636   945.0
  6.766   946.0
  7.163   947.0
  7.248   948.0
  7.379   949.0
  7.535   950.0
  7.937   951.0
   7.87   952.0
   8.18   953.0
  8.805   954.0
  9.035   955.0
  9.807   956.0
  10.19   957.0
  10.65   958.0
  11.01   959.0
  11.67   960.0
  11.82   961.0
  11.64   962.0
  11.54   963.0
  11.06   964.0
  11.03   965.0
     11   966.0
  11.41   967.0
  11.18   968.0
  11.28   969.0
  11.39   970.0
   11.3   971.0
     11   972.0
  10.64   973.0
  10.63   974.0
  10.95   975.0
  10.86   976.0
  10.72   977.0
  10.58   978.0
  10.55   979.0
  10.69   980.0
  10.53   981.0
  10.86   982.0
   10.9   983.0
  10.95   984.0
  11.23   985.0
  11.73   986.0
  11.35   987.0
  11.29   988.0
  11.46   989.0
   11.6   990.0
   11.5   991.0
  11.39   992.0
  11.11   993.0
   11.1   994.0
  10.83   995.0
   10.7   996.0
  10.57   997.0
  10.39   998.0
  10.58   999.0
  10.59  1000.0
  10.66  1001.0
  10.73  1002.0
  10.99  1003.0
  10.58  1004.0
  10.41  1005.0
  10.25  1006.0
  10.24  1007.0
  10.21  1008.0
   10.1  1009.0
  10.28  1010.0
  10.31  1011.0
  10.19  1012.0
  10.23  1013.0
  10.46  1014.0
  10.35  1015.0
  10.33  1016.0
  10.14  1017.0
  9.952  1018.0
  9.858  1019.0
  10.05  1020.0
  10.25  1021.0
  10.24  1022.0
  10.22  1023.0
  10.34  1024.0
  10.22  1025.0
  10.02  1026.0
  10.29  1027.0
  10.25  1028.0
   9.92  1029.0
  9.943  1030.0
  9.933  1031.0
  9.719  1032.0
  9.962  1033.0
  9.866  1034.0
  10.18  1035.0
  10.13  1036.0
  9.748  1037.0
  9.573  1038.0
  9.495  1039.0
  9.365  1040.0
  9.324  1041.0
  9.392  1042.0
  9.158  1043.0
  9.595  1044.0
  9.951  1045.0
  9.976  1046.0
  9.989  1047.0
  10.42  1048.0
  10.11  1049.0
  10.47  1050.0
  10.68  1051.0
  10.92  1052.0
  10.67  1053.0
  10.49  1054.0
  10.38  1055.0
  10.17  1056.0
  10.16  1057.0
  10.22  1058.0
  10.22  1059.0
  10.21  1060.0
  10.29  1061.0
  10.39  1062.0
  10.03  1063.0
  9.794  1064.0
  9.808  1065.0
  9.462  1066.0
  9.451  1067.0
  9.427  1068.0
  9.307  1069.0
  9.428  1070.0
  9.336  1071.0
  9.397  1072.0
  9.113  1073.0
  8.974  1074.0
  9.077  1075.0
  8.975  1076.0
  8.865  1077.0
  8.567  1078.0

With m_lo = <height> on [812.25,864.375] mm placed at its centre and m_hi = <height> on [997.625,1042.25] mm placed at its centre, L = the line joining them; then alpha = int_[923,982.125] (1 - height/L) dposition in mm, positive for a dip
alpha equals 7.7 mm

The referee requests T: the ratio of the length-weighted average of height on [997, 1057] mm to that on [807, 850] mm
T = 0.91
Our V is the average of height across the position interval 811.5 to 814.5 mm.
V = 11.4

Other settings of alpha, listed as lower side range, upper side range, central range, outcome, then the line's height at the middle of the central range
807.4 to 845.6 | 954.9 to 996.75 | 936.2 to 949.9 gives 5.6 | 11.1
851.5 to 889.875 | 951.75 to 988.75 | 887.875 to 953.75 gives 5.8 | 10.8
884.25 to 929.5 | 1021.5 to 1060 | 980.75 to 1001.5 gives -0.9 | 10.5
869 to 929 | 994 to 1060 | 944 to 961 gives 3.4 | 10.8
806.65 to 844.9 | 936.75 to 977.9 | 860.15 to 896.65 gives -1.8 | 10.4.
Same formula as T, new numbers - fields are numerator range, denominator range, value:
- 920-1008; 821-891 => 0.89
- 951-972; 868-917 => 0.91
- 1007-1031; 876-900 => 0.91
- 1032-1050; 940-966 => 1.11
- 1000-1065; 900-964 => 1.06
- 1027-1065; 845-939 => 0.94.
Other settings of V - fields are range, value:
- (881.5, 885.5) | 11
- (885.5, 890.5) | 10.9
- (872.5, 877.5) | 11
